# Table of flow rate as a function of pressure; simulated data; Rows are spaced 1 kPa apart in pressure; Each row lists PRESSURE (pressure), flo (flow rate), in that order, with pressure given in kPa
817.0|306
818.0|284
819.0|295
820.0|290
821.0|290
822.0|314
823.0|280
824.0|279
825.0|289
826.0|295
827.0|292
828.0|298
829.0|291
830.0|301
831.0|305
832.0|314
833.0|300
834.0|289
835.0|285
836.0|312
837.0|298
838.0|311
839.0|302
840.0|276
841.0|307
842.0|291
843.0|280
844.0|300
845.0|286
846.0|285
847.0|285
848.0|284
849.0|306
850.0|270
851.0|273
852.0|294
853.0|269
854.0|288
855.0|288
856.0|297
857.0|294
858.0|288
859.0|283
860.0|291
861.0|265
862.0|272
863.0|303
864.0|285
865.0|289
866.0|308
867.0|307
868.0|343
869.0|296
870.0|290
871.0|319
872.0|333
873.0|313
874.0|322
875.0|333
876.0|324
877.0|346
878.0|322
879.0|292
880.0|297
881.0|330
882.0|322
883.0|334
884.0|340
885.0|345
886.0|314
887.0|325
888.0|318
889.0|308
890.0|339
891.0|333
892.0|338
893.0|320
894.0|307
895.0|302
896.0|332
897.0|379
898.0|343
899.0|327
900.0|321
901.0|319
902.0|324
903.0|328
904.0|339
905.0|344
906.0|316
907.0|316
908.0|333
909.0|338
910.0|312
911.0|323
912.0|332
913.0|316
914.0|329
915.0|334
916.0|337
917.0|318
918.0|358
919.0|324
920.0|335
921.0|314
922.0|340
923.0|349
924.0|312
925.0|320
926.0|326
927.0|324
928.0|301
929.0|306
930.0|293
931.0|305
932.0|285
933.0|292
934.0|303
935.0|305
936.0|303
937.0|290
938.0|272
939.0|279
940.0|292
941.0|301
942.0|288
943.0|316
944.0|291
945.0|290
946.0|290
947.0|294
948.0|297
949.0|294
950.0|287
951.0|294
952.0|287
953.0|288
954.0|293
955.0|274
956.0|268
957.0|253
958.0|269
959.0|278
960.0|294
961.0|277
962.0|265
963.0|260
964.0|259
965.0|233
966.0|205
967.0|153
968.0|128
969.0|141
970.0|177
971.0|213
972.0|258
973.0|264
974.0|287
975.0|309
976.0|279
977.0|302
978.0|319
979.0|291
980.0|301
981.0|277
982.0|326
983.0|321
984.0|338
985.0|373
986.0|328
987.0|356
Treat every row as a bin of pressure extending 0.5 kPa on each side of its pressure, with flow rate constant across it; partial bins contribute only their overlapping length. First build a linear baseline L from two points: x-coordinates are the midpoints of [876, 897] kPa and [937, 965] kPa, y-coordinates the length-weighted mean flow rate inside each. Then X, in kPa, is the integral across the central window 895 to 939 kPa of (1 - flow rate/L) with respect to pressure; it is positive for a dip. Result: -2.3 kPa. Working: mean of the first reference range 325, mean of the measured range 321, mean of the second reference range 283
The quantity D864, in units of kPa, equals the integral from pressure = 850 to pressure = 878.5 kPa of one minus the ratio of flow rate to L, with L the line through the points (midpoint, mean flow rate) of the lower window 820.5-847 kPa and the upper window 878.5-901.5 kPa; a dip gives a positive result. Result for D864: 1.0 kPa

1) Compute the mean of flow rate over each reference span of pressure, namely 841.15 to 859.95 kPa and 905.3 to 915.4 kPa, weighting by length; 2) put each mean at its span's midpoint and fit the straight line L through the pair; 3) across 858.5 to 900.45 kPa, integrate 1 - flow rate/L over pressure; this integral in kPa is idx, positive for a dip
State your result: -1.53 kPa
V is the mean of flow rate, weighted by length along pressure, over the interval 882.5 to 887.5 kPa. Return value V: 332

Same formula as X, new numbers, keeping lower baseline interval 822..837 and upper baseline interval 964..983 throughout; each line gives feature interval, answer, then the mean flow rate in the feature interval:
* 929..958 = -3.4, 290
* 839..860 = 0.1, 288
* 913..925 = -2.8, 331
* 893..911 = -3.6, 328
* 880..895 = -2.6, 325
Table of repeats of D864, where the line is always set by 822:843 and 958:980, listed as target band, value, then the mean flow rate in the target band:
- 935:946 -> -1.4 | 293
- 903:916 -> -2.8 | 328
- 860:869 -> -0.4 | 296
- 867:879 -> -1.6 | 320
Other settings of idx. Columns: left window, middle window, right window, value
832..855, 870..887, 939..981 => -2.35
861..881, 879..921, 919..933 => -1.97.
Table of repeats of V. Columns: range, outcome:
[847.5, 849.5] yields 295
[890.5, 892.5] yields 336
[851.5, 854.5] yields 284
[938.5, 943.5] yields 295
